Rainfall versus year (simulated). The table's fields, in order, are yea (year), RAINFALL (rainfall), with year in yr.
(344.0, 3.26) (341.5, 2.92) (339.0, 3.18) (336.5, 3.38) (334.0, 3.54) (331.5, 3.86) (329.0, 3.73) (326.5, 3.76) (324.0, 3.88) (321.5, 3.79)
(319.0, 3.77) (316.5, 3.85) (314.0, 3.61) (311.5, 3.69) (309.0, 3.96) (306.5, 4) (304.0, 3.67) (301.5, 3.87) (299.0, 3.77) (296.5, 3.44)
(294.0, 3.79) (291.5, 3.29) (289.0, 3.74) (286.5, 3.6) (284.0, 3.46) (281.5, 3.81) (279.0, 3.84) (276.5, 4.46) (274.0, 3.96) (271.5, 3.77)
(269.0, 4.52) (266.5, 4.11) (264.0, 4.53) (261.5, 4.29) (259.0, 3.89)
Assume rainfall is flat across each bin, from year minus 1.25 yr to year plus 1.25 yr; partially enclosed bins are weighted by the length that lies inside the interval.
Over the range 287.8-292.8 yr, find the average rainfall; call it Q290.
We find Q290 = 3.52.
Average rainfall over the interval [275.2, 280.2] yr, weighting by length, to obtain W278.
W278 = 4.15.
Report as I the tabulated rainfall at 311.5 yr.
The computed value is 3.69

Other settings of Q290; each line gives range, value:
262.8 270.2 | 4.38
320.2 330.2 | 3.79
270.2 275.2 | 3.87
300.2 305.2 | 3.77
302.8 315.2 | 3.79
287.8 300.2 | 3.6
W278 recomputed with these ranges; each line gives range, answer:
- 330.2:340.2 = 3.49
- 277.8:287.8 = 3.68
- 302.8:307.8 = 3.84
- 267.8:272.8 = 4.14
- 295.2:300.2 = 3.61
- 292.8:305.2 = 3.71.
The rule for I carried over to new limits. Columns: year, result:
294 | 3.79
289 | 3.74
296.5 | 3.44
